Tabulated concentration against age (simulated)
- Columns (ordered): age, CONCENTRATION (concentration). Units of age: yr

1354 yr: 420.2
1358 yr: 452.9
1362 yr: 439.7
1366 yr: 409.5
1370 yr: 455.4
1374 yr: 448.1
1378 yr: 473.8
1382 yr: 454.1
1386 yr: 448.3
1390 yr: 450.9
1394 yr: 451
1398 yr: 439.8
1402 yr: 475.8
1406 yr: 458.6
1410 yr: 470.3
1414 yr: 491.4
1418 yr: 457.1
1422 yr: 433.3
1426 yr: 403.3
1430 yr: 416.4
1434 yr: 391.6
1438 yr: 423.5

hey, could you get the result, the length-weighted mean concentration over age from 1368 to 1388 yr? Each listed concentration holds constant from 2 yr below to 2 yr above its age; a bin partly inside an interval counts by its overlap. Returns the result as 456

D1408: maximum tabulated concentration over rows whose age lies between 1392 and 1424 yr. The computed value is 491.4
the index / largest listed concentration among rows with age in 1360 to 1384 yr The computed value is 473.8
